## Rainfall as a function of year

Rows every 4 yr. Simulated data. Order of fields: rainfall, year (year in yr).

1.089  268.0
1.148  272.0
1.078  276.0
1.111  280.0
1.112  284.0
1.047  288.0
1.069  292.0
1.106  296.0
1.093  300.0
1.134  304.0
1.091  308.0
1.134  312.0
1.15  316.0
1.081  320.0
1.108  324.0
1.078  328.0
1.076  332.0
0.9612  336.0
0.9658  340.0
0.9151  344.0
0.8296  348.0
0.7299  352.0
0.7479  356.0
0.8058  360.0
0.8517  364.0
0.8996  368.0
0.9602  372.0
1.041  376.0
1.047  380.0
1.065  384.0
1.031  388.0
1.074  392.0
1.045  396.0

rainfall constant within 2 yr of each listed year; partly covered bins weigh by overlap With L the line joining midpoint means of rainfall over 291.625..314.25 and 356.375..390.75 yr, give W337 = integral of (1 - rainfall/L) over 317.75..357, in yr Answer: 3.0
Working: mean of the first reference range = 1.11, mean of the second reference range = 0.955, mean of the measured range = 0.956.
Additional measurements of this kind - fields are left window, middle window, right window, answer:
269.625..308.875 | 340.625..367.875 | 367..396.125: 5.7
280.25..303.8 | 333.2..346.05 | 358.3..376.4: 0.2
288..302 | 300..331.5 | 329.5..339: -1.8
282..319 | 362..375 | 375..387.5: 1.8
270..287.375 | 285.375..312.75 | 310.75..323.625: 0.5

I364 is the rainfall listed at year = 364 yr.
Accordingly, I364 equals 0.8517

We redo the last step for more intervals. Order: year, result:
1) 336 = 0.9612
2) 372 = 0.9602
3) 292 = 1.069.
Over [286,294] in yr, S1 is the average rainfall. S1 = 1.06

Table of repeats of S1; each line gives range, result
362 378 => 0.938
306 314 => 1.11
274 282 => 1.09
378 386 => 1.06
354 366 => 0.802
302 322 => 1.12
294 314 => 1.11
